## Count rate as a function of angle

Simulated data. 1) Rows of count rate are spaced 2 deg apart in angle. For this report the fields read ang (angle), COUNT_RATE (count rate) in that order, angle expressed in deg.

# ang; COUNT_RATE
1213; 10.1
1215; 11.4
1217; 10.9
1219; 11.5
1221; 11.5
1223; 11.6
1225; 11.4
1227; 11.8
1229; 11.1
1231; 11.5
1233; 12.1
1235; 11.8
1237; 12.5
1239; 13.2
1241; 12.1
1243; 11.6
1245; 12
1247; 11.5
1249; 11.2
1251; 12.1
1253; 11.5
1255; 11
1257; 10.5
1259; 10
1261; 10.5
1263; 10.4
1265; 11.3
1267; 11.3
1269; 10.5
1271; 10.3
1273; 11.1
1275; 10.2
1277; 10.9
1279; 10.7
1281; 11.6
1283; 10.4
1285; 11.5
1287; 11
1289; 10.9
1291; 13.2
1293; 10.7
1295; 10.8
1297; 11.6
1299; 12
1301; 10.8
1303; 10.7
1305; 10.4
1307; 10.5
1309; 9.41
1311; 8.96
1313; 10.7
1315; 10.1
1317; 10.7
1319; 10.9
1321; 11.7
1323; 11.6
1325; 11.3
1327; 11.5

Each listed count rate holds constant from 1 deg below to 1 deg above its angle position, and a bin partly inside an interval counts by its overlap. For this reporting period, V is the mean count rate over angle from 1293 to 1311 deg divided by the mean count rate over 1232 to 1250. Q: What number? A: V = 0.9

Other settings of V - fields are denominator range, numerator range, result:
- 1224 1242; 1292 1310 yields 0.90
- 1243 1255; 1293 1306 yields 0.95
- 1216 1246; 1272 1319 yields 0.92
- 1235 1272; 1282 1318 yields 0.95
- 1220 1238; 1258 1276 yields 0.91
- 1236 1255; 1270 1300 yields 0.93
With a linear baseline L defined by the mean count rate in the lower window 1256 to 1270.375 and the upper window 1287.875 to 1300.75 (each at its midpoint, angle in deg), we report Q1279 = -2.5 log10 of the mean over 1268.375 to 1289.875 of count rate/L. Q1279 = 0.02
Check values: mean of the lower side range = 10.6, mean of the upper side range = 11.5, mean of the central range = 10.8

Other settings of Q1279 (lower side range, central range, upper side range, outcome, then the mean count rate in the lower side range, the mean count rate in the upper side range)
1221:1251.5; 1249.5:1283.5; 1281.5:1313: 0.048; 11.8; 10.9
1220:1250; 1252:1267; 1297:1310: 0.061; 11.8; 10.7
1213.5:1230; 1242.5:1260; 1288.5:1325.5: -0.006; 11.4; 10.9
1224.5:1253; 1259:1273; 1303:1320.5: 0.056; 11.8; 10.3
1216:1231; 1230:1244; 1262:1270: -0.082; 11.4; 10.9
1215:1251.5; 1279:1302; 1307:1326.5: -0.032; 11.7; 10.6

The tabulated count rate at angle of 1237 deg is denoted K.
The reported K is 12.5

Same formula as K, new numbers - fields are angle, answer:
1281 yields 11.6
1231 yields 11.5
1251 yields 12.1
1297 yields 11.6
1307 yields 10.5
